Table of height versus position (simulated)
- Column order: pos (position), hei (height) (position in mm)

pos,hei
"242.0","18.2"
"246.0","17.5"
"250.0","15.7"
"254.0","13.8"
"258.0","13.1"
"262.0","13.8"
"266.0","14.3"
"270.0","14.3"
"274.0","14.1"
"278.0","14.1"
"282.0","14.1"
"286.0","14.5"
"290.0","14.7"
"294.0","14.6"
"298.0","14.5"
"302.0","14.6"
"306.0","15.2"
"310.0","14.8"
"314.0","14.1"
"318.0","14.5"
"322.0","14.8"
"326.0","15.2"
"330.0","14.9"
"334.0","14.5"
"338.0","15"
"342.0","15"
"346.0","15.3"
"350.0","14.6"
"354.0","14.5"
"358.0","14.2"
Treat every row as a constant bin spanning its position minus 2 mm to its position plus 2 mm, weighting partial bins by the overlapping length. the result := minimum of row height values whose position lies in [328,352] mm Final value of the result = 14.5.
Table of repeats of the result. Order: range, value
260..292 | 13.8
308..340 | 14.1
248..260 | 13.1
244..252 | 15.7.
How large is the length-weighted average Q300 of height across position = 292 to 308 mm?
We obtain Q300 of 14.7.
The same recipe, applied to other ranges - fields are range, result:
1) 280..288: 14.3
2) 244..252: 16.6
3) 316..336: 14.8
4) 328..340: 14.8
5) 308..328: 14.7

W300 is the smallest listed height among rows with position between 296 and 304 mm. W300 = 14.5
